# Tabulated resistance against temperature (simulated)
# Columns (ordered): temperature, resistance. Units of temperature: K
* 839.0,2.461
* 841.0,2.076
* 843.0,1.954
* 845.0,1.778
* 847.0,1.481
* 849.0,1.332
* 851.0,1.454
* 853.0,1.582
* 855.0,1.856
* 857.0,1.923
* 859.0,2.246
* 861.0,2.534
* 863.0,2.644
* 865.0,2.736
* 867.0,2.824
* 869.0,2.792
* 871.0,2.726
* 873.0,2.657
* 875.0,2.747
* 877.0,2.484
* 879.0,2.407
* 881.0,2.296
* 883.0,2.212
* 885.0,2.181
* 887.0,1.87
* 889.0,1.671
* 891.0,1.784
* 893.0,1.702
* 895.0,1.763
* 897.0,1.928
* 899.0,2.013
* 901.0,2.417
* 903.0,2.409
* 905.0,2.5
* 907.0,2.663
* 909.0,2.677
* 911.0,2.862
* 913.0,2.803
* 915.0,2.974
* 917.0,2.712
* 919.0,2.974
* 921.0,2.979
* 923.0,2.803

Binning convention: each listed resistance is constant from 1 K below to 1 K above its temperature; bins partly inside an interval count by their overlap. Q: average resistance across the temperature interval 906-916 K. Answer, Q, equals 2.8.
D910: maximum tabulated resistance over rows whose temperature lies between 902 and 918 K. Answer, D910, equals 2.974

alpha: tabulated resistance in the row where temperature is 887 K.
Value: 1.87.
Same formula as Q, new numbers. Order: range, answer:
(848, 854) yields 1.46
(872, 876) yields 2.7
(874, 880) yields 2.55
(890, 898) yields 1.79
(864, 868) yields 2.78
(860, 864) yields 2.59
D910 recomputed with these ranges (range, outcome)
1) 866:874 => 2.824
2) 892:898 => 1.928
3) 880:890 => 2.296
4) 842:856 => 1.954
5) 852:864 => 2.644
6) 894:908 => 2.663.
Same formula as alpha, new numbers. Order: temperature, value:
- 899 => 2.013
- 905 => 2.5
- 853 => 1.582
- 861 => 2.534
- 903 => 2.409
